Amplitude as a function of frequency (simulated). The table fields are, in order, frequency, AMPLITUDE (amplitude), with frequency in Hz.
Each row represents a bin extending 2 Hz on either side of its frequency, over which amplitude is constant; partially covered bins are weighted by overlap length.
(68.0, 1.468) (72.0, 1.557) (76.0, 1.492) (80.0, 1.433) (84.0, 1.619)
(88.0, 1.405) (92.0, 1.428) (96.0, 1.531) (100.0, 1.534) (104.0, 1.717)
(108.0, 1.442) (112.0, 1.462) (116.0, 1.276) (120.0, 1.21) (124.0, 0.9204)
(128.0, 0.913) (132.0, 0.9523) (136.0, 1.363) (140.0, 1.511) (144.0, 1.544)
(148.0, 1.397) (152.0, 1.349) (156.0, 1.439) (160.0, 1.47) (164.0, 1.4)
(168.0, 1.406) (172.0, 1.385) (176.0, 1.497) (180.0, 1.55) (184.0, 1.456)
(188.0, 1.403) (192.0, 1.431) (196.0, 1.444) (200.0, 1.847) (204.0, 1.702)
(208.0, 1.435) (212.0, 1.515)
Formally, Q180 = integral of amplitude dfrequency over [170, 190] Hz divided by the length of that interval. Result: 1.46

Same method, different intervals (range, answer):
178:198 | 1.46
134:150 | 1.45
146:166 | 1.41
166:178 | 1.43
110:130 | 1.16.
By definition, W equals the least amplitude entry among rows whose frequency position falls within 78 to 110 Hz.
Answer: 1.405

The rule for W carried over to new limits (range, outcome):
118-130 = 0.913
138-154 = 1.349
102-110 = 1.442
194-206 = 1.444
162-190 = 1.385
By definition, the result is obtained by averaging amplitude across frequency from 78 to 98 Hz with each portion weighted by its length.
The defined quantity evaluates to 1.48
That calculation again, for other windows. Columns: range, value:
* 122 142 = 1.13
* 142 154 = 1.43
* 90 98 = 1.48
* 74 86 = 1.51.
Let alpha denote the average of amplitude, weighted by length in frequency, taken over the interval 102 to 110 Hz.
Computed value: 1.58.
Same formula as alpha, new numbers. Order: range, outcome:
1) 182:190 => 1.43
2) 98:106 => 1.63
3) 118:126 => 1.07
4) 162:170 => 1.4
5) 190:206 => 1.61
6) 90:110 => 1.53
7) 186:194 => 1.42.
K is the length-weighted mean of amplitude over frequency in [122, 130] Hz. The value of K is 0.917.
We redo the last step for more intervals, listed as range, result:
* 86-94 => 1.42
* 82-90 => 1.51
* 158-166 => 1.44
